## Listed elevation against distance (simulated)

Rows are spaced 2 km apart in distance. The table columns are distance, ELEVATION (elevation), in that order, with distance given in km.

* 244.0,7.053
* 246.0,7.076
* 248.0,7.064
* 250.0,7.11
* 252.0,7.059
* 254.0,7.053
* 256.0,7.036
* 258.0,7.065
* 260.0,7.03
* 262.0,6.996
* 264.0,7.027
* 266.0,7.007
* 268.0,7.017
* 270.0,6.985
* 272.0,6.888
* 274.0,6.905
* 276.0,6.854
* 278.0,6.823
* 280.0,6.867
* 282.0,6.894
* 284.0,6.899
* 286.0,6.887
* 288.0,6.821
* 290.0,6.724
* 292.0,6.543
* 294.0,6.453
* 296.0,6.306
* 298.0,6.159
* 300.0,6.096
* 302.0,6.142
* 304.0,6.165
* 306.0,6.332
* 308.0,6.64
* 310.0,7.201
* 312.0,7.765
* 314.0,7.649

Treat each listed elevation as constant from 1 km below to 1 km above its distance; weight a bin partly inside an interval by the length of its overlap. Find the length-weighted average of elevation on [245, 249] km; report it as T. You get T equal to 7.07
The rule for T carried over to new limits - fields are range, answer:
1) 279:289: 6.87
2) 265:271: 7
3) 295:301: 6.19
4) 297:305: 6.14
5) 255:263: 7.03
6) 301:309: 6.32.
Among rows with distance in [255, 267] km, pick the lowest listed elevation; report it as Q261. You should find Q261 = 6.996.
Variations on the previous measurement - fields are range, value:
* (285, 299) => 6.159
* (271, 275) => 6.888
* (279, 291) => 6.724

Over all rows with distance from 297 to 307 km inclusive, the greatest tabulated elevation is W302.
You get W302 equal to 6.332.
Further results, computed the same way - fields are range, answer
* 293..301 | 6.453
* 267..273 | 7.017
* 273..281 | 6.905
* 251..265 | 7.065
